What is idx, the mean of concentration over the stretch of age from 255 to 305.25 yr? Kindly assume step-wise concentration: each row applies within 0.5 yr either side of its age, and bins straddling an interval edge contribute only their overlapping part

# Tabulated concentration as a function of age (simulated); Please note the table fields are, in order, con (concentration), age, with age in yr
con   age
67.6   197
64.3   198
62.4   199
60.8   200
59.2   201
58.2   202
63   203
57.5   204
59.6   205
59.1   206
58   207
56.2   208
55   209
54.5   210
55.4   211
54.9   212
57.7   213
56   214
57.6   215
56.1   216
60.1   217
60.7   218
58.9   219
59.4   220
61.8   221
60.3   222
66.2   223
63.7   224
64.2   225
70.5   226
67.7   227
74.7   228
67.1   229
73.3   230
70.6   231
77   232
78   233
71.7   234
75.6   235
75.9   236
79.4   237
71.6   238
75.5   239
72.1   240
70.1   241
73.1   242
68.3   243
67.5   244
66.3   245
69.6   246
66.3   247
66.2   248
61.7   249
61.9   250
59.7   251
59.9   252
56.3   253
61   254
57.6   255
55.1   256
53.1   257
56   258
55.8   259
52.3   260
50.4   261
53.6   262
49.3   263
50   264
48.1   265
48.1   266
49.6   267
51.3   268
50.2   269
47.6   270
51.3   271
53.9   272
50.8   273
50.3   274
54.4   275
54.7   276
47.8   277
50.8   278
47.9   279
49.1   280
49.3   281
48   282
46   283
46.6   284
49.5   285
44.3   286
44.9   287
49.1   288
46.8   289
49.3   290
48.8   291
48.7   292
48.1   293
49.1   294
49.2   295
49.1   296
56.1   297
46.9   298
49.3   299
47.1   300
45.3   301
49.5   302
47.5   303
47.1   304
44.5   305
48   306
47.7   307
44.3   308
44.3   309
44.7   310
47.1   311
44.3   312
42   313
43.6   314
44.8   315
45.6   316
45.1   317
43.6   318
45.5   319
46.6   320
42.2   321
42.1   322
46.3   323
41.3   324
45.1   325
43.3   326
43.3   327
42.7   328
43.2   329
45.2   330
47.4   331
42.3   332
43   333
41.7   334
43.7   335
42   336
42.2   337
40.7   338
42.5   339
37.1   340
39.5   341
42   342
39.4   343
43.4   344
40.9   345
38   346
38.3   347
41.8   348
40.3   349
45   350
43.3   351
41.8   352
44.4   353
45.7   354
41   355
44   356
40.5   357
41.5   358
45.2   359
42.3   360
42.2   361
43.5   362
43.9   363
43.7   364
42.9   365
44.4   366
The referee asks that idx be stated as 49.7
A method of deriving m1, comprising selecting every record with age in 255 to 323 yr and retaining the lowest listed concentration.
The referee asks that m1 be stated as 42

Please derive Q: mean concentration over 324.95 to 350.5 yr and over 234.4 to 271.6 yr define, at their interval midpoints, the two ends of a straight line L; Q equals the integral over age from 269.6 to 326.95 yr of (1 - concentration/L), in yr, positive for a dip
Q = 3.7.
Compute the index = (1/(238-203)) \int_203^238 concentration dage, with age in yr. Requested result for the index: 64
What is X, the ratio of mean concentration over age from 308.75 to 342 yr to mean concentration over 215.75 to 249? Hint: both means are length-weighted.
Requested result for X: 0.63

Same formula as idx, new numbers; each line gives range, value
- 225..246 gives 72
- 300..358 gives 43.5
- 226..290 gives 58.8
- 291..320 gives 46.8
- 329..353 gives 41.9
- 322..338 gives 43.4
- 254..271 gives 52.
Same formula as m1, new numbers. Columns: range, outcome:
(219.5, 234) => 59.4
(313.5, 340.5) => 37.1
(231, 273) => 47.6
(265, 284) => 46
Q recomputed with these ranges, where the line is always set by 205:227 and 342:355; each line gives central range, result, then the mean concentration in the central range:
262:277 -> 0.5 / 50.7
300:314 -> 0.5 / 45.8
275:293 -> 0.7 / 48.5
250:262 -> -0.4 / 56.2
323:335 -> 0.2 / 43.6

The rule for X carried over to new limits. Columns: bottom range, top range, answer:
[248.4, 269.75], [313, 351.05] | 0.79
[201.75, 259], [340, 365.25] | 0.66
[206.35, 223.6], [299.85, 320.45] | 0.78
